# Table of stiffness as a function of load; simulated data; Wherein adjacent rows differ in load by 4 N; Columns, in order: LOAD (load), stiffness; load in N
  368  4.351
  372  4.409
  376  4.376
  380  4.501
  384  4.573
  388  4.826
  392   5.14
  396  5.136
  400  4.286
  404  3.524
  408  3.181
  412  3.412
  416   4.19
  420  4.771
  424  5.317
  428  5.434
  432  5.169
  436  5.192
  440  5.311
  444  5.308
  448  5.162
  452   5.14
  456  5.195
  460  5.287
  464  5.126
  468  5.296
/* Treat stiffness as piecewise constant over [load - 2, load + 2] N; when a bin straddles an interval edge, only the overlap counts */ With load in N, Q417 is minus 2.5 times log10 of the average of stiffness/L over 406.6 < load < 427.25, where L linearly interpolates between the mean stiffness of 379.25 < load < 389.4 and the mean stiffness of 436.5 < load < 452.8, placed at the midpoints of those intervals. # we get 0.16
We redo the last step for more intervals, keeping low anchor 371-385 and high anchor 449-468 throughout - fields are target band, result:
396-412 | 0.224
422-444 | -0.068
